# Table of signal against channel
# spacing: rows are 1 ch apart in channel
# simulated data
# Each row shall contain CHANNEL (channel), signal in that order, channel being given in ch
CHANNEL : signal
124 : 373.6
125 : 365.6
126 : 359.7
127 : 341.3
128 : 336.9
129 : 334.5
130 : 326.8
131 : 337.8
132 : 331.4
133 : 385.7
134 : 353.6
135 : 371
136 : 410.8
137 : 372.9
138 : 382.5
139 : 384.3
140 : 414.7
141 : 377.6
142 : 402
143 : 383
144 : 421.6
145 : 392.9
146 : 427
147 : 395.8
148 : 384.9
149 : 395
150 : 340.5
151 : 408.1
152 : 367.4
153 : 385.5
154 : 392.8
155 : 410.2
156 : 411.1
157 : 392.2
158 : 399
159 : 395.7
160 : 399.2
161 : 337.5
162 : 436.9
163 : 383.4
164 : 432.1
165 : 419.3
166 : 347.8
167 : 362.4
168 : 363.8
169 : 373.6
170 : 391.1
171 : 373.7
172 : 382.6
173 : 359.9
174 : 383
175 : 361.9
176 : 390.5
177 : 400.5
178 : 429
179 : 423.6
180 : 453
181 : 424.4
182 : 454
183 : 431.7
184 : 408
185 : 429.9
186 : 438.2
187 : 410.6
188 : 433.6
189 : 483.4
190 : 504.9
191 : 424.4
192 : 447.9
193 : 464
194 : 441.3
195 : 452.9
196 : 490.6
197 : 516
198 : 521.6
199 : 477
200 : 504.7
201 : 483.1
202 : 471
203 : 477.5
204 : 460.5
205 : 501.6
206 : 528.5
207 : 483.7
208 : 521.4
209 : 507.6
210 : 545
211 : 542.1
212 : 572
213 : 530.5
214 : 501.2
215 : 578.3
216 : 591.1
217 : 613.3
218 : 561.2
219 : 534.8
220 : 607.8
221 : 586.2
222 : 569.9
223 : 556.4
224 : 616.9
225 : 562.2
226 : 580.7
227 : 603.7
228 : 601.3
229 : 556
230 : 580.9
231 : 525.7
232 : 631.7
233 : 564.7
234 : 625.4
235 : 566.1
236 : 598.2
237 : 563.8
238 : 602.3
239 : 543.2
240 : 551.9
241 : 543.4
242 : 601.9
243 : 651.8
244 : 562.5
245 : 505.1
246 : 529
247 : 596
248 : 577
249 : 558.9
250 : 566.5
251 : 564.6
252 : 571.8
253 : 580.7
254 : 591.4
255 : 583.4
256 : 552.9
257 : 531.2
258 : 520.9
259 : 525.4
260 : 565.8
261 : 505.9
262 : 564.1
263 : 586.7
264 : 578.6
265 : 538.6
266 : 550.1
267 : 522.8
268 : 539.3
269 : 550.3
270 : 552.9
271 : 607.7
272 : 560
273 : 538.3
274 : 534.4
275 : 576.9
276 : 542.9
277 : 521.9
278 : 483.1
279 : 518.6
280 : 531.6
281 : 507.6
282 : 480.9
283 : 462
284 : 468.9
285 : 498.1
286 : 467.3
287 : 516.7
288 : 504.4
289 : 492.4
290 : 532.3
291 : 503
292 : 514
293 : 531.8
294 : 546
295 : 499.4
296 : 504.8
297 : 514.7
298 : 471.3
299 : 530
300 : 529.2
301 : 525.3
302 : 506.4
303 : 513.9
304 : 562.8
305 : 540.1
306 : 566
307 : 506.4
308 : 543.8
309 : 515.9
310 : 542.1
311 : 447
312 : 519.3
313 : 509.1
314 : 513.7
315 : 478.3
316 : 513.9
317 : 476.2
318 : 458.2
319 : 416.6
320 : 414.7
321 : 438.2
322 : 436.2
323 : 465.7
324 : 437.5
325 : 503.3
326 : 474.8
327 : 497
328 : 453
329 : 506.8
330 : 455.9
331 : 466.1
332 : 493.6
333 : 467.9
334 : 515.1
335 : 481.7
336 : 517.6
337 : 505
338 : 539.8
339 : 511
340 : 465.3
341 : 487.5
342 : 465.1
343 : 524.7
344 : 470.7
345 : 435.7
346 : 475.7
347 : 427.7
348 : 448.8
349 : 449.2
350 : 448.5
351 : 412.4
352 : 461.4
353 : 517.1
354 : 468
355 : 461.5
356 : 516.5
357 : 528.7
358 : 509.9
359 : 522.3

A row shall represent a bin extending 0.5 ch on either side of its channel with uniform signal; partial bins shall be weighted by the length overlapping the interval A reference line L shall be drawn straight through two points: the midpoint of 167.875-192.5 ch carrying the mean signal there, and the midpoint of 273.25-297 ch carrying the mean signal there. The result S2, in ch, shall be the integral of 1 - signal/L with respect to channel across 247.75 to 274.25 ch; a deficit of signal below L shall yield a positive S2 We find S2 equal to -3.7 ch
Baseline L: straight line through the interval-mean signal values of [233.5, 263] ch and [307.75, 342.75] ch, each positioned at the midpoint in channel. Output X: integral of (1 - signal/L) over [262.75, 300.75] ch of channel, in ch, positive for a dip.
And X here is 0.5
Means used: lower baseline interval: 566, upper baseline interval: 484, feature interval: 524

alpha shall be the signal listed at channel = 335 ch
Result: 481.7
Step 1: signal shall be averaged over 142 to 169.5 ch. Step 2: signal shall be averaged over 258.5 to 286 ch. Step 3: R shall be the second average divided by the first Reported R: 1.36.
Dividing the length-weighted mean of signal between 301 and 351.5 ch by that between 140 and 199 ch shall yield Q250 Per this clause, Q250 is 1.2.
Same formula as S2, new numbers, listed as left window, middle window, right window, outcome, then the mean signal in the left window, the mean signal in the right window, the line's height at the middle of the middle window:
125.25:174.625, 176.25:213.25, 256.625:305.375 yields -3.49 ch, 381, 526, 431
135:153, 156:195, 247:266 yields 2.48 ch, 391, 560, 438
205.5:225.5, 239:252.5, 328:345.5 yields -0.71 ch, 556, 488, 539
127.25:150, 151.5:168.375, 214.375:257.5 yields 1.19 ch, 377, 575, 420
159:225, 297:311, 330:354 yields -1.46 ch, 466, 477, 474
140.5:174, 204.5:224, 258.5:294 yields -4.06 ch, 389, 528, 456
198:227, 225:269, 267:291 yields -3.05 ch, 539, 521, 530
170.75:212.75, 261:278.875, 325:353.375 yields -3.02 ch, 458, 478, 469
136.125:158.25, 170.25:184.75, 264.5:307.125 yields 0.55 ch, 393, 523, 421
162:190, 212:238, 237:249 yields -2.55 ch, 408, 569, 526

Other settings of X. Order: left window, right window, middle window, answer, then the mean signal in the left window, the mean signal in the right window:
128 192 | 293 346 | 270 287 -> -1.86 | 396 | 494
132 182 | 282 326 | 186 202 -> -1.95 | 392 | 498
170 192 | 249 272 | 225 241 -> -2.17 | 419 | 557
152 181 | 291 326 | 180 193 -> -1.10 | 393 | 499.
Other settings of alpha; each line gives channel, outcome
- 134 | 353.6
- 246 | 529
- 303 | 513.9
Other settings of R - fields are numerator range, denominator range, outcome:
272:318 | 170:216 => 1.11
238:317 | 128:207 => 1.30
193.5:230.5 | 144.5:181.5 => 1.37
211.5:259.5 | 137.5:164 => 1.45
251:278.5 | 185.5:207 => 1.16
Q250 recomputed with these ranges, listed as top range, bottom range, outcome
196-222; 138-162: 1.35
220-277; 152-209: 1.32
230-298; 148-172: 1.40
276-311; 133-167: 1.31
